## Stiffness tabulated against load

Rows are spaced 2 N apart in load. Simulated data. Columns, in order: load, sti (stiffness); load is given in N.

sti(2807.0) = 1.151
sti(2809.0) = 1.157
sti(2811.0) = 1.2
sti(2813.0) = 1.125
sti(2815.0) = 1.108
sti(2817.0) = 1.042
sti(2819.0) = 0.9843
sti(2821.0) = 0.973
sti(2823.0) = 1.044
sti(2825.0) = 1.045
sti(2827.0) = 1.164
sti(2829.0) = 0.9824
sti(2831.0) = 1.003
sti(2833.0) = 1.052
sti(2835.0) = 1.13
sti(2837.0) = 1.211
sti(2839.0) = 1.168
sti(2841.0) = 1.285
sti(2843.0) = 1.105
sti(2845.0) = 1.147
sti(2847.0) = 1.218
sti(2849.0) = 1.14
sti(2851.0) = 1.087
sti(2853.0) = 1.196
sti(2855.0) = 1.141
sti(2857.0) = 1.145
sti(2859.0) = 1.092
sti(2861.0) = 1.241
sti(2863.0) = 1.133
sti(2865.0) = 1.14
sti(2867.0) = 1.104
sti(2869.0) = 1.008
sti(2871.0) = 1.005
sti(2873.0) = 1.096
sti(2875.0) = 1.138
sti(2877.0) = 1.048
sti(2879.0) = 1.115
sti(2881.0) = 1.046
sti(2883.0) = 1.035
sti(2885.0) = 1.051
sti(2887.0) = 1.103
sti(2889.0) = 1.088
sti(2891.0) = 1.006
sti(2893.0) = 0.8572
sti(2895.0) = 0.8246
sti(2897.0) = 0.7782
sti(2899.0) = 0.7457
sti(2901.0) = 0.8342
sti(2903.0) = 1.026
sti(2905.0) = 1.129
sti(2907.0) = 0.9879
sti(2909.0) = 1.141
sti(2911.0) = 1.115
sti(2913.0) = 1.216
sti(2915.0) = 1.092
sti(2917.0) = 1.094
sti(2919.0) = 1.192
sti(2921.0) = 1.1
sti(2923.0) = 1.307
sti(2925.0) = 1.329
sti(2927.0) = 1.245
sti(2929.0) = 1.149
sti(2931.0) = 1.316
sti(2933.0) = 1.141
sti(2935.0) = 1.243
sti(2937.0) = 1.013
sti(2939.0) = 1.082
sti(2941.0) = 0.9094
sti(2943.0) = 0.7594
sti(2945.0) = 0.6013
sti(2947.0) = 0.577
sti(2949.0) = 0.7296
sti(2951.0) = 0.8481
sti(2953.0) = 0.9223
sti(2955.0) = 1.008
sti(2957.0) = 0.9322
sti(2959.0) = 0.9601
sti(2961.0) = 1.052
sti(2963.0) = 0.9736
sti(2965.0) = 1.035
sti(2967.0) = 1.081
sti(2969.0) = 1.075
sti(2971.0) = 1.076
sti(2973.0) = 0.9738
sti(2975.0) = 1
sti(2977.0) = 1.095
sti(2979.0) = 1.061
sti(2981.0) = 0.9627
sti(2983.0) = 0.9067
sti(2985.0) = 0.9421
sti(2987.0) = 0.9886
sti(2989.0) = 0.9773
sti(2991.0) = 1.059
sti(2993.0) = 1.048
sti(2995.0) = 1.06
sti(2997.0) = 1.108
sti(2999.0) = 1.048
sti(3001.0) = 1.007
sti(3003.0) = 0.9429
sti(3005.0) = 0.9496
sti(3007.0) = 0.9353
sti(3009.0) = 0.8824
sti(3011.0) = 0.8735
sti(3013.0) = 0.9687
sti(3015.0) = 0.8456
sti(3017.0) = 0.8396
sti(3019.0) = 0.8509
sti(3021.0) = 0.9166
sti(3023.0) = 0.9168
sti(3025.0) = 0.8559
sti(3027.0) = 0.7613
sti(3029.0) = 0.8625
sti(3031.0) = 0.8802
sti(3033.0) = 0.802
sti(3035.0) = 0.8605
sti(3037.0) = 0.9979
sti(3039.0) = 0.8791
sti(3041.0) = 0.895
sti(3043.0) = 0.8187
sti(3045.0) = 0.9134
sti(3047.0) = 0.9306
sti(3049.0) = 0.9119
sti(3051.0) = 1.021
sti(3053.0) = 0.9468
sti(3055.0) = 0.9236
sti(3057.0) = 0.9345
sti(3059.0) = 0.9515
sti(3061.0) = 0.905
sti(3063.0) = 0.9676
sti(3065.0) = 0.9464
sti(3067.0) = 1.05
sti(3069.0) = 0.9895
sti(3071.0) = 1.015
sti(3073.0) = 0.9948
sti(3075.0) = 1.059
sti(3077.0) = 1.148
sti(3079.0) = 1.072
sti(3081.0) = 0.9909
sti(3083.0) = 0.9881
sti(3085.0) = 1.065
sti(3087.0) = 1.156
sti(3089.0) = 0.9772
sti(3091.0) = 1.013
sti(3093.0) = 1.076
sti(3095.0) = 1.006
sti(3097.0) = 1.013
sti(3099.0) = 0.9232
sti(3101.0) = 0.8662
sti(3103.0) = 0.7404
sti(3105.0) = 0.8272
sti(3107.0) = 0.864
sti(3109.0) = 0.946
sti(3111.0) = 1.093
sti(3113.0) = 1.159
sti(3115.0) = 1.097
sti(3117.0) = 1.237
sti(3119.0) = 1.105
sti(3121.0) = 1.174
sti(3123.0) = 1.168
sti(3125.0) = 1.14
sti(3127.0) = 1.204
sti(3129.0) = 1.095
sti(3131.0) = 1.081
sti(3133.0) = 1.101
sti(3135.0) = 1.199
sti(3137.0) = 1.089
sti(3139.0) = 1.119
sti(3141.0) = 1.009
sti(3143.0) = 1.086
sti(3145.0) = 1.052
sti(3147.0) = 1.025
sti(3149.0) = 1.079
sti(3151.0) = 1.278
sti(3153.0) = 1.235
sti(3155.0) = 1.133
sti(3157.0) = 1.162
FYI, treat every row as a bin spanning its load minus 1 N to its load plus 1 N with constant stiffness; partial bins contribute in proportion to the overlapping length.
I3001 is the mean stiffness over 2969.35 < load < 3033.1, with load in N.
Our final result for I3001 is 0.953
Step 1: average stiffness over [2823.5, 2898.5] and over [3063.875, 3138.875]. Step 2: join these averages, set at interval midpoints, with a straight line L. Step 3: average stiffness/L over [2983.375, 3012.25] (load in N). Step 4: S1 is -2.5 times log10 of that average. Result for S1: 0.08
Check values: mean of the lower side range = 1.08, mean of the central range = 0.985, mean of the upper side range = 1.05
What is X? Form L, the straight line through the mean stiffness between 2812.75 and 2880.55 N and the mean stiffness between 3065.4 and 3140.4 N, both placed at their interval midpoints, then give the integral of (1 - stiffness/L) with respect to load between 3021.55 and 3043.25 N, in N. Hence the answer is 4.0 N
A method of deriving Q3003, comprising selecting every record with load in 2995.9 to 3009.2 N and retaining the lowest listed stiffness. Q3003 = 0.8824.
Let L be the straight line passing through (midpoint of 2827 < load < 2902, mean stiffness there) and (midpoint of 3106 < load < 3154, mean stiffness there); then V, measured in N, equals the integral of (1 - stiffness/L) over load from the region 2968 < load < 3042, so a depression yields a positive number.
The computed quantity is 9.6 N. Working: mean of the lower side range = 1.07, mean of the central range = 0.949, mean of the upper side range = 1.11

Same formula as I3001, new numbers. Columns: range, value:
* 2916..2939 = 1.19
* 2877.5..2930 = 1.06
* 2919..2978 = 1.02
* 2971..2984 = 1.01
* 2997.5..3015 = 0.949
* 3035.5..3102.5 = 0.977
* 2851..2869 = 1.14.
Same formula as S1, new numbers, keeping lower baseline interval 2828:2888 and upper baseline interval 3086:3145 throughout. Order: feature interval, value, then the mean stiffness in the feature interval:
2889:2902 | 0.27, 0.86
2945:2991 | 0.14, 0.957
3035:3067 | 0.15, 0.931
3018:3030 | 0.24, 0.861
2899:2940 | -0.03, 1.13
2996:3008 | 0.08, 0.998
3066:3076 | 0.04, 1.02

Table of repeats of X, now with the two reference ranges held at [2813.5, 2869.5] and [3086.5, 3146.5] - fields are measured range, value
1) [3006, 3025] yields 3.3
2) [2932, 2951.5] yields 3.6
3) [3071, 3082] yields 0.1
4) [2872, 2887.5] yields 0.4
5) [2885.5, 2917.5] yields 2.8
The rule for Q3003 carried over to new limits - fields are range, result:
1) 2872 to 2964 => 0.577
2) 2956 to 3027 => 0.7613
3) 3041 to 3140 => 0.7404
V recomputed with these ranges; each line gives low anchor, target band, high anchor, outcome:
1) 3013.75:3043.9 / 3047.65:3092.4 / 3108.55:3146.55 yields -1.4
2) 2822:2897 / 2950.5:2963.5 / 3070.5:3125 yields 1.3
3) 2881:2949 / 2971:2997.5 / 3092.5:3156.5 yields 0.7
